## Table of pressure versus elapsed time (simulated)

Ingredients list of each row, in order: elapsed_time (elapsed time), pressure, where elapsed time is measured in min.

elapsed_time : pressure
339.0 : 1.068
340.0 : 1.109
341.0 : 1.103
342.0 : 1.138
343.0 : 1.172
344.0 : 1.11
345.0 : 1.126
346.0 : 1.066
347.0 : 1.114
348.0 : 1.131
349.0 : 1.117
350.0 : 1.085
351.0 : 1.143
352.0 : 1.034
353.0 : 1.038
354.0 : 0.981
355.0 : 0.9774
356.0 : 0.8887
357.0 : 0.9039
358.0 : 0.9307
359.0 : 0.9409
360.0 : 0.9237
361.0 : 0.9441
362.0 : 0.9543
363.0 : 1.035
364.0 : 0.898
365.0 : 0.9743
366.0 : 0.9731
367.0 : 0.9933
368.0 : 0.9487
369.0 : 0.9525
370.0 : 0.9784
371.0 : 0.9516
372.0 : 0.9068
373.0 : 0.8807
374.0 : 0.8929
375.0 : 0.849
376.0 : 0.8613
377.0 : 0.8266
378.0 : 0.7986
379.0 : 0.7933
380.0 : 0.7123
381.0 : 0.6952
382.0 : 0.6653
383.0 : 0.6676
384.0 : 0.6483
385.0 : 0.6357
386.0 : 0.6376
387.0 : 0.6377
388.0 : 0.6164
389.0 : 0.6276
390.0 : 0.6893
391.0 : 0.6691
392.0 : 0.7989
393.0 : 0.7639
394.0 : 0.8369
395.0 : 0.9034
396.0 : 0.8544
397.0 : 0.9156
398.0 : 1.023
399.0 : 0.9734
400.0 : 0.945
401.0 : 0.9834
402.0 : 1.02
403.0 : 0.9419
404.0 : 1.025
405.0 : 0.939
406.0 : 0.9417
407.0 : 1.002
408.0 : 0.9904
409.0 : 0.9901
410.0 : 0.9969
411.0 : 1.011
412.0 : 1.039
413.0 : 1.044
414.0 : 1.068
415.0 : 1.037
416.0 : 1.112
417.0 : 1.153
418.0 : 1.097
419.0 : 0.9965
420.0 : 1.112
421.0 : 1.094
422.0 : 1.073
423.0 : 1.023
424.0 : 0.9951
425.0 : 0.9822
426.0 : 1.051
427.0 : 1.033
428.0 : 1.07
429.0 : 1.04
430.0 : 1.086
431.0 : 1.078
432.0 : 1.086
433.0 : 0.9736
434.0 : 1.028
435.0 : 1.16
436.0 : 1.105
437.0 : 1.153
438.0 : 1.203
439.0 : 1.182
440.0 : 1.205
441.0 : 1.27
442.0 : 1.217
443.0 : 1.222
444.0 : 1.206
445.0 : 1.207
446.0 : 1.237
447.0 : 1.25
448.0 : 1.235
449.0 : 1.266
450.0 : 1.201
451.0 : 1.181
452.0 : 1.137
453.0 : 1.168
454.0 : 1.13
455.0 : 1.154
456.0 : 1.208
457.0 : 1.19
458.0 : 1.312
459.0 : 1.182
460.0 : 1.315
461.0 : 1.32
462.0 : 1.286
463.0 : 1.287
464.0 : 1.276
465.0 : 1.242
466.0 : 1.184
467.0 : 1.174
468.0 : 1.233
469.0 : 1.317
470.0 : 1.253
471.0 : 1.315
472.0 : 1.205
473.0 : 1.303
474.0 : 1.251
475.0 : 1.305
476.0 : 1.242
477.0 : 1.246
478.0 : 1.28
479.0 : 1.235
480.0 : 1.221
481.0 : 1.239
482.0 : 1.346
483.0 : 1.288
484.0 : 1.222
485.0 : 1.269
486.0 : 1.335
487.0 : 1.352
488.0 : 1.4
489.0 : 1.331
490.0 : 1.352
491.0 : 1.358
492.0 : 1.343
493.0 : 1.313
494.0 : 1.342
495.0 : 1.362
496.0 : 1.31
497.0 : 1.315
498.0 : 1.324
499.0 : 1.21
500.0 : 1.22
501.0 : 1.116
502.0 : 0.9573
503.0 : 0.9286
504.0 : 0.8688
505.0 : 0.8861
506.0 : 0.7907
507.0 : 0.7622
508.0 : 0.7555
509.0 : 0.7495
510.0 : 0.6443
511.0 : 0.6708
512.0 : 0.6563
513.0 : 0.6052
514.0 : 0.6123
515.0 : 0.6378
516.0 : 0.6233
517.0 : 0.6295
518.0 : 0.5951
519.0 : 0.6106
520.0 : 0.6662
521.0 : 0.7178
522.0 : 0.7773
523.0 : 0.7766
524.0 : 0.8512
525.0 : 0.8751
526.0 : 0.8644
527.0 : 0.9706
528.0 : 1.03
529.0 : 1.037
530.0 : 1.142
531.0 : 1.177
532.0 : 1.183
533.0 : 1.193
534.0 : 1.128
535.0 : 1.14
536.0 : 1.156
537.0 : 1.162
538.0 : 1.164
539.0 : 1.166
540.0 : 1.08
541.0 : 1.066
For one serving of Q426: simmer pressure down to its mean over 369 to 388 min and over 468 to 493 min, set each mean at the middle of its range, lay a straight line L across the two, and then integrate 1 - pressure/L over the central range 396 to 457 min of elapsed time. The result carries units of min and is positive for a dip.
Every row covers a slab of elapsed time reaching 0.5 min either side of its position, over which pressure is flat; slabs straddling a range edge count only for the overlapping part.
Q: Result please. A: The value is -4.0 min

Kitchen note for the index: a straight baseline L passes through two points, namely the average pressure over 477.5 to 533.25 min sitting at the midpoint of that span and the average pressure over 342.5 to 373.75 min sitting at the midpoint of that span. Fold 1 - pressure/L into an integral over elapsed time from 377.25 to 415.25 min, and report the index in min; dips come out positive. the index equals 5.7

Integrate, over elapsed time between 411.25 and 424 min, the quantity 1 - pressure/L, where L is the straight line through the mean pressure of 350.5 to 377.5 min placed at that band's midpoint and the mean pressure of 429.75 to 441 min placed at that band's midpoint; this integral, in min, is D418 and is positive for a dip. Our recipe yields 0.1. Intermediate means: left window 0.947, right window 1.12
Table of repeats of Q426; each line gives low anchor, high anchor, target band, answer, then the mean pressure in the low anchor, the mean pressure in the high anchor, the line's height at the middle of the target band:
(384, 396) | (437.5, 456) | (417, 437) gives -0.6 min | 0.714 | 1.2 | 1.03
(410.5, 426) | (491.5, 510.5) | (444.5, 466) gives -3.4 min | 1.06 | 1.06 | 1.06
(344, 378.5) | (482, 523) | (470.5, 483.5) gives -3.6 min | 0.973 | 0.999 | 0.995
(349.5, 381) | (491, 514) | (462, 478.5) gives -4.5 min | 0.931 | 1.01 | 0.988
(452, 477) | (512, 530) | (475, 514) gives -4.9 min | 1.24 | 0.766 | 0.989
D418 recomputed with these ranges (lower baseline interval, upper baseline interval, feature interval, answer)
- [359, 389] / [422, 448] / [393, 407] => 0.2 min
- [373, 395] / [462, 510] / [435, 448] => -2.7 min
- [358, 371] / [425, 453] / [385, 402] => 3.8 min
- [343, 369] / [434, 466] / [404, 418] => 1.3 min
